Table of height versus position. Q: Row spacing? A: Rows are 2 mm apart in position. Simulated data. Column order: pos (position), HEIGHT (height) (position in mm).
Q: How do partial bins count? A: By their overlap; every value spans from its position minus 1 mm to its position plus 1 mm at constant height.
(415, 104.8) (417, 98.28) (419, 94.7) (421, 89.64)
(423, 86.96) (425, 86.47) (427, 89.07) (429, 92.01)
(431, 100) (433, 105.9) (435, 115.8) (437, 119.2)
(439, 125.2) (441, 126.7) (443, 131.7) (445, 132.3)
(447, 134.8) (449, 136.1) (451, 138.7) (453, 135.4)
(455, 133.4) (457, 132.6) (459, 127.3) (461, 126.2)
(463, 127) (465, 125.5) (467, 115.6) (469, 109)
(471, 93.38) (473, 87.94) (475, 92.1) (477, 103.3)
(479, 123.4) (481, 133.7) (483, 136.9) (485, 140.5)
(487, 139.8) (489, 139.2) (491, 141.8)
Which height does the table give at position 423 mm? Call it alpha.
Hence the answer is 86.96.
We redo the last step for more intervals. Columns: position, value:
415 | 104.8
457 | 132.6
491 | 141.8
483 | 136.9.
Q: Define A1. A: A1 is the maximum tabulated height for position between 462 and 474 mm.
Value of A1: 127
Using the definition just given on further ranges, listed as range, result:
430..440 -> 125.2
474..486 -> 140.5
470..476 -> 93.38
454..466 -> 133.4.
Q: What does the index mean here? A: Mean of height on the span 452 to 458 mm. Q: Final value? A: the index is 134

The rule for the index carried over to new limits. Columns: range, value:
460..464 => 127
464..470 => 117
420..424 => 88.3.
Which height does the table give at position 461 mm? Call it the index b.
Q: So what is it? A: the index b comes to 126.2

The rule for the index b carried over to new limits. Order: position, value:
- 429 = 92.01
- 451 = 138.7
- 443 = 131.7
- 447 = 134.8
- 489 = 139.2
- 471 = 93.38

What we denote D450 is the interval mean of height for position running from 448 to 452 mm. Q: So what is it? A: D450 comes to 137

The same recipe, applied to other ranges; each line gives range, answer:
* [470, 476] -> 91.1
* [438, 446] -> 129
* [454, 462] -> 130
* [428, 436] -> 103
